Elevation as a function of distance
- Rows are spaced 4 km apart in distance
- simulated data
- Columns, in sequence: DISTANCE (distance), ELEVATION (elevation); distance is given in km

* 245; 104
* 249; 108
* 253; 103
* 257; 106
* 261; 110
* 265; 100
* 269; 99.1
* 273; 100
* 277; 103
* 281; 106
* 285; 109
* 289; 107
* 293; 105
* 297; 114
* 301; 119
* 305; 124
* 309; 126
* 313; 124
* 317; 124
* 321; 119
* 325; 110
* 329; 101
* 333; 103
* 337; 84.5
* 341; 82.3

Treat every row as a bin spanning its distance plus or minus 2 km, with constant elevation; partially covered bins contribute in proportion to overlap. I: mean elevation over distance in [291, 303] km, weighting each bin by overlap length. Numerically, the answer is 113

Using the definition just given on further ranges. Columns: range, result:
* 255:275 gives 103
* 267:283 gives 102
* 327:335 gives 102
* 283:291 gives 108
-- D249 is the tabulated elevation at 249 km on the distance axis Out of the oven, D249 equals 108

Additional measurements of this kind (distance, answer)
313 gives 124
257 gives 106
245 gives 104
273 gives 100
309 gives 126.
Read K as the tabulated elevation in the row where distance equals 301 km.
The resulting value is 119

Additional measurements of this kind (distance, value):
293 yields 105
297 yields 114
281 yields 106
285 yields 109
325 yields 110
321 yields 119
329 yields 101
